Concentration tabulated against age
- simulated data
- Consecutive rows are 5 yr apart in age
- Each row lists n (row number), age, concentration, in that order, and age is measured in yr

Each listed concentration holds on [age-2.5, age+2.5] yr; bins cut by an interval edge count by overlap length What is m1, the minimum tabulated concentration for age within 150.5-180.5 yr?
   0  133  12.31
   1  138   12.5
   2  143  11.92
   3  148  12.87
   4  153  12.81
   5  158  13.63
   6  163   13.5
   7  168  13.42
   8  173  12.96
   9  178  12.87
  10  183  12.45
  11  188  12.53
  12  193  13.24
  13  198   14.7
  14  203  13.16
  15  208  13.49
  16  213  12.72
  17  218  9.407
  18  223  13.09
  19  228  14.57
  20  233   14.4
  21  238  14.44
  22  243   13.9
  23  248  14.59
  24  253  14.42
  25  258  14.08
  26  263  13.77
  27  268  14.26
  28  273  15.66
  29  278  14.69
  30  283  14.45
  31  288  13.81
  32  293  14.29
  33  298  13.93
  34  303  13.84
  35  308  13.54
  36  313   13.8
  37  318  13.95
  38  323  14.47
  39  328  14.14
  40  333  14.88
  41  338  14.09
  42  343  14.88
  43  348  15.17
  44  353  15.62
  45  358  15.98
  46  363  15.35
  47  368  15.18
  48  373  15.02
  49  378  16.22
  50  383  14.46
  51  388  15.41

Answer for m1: 12.81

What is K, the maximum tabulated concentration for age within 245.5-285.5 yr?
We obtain 15.66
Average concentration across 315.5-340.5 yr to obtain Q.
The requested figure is 14.3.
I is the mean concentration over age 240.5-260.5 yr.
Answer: 14.2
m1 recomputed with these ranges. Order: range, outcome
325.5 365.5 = 14.09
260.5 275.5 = 13.77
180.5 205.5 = 12.45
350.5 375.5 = 15.02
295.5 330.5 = 13.54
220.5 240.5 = 13.09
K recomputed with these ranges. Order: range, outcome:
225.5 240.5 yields 14.57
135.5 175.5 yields 13.63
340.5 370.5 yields 15.98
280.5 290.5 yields 14.45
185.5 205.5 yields 14.7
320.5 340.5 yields 14.88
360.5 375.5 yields 15.35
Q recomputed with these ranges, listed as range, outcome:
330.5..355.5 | 14.9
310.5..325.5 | 14.1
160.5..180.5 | 13.2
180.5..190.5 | 12.5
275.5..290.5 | 14.3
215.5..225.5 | 11.2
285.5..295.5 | 14.1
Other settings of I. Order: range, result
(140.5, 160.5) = 12.8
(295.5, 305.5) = 13.9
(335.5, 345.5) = 14.5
